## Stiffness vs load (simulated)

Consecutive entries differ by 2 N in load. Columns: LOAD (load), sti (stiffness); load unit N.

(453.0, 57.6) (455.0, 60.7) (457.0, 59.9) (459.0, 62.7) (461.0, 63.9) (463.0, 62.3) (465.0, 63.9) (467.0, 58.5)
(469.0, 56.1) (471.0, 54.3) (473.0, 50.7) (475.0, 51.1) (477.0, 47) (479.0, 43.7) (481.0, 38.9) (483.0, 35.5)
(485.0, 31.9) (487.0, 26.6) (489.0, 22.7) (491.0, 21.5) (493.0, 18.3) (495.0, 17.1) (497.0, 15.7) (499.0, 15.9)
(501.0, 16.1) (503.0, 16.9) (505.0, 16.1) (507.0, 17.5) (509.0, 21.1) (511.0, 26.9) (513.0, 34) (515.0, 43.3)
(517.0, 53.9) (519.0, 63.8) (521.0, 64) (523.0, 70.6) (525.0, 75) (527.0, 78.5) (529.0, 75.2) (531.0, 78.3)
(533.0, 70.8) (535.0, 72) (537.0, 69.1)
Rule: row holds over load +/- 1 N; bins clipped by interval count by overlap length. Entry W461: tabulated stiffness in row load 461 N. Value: 63.9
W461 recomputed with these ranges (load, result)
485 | 31.9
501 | 16.1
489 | 22.7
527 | 78.5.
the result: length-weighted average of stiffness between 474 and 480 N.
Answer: 47.3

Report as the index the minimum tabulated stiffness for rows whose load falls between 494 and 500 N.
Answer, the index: 15.7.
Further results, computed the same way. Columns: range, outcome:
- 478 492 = 21.5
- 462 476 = 50.7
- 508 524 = 21.1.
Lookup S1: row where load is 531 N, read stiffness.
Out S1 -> 78.3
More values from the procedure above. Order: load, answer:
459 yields 62.7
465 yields 63.9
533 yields 70.8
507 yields 17.5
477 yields 47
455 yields 60.7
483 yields 35.5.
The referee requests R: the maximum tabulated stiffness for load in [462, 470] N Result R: 63.9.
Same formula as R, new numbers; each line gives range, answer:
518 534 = 78.5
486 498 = 26.6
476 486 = 47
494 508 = 17.5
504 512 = 26.9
